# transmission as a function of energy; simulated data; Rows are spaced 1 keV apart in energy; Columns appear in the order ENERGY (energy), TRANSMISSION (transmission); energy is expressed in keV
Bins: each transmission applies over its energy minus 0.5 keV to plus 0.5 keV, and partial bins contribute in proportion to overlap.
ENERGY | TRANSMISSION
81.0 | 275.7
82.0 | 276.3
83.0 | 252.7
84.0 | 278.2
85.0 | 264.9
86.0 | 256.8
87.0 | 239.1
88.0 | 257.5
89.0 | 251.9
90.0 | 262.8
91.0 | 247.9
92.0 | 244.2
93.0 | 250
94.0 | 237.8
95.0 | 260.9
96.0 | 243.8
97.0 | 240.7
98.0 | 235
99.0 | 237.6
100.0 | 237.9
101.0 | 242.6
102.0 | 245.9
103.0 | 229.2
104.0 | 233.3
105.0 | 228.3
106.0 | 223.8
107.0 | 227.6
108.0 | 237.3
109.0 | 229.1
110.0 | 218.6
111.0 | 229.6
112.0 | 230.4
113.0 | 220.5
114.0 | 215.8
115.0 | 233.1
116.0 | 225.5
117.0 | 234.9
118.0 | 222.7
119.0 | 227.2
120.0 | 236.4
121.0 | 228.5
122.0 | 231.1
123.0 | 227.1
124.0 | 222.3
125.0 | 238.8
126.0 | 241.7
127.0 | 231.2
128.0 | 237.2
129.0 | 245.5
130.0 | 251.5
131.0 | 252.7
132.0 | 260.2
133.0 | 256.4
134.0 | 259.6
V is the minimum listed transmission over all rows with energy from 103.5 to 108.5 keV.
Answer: 223.8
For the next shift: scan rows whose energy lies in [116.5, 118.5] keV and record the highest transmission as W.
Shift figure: 234.9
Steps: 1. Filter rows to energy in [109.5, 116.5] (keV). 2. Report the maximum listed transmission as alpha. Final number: 233.1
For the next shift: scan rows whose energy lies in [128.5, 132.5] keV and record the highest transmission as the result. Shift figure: 260.2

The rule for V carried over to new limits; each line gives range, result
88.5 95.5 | 237.8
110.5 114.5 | 215.8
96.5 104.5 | 229.2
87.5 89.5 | 251.9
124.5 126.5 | 238.8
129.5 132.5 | 251.5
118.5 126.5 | 222.3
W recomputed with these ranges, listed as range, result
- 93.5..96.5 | 260.9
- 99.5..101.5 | 242.6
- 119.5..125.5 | 238.8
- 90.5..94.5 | 250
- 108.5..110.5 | 229.1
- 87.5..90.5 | 262.8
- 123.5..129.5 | 245.5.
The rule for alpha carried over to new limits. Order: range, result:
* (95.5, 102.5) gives 245.9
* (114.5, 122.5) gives 236.4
